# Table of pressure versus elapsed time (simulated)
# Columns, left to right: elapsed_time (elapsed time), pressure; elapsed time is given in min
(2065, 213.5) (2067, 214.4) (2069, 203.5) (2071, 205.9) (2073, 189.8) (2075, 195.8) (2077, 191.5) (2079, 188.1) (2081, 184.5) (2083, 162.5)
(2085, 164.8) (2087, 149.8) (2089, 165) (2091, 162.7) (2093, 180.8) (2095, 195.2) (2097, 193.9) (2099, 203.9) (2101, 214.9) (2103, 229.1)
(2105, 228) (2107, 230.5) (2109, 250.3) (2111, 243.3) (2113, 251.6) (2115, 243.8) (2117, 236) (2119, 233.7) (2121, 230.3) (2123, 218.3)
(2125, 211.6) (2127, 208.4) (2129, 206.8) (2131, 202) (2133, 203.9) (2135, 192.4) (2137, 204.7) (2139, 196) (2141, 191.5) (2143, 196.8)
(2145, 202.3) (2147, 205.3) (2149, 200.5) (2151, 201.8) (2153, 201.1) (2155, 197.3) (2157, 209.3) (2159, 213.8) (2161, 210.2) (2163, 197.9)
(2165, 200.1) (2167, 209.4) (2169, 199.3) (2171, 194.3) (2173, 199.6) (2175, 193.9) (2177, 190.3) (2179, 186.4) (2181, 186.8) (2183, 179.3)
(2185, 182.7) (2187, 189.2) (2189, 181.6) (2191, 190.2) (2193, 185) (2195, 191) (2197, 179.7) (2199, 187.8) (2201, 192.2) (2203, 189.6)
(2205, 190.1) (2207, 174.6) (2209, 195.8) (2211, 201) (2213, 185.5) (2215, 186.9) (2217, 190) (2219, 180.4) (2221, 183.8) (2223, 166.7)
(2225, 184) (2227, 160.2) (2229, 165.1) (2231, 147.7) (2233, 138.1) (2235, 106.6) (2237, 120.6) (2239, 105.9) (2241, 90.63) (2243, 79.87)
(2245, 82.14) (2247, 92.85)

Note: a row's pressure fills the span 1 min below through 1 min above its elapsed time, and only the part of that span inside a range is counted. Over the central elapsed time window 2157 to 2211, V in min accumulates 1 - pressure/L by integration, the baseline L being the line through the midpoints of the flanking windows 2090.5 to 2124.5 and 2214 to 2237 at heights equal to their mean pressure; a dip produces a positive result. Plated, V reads -2.8 min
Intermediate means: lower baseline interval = 221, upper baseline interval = 163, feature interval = 192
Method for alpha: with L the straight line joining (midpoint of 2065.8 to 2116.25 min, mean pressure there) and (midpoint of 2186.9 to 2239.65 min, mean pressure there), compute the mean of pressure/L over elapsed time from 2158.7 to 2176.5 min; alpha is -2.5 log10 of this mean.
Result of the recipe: -0.10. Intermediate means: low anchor 202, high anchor 173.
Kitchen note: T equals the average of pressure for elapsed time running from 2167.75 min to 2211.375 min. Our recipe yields 189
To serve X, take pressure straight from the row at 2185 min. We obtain 182.7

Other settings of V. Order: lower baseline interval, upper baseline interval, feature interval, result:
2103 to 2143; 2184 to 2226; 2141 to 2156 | 0.66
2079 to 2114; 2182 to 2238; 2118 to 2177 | -4.67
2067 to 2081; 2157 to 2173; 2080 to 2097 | 2.19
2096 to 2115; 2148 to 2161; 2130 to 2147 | 1.05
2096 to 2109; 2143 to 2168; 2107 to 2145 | -0.92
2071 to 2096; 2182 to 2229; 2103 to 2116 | -4.37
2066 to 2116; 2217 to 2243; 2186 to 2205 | -3.41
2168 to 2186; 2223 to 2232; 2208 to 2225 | -1.59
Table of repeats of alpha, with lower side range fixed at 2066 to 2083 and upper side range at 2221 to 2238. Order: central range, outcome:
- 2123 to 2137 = -0.15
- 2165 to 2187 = -0.16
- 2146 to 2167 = -0.19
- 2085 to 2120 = -0.14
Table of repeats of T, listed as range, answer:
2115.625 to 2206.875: 199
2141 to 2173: 202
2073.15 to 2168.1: 204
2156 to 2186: 197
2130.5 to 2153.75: 200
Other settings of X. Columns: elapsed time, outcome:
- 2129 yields 206.8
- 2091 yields 162.7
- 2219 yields 180.4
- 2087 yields 149.8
